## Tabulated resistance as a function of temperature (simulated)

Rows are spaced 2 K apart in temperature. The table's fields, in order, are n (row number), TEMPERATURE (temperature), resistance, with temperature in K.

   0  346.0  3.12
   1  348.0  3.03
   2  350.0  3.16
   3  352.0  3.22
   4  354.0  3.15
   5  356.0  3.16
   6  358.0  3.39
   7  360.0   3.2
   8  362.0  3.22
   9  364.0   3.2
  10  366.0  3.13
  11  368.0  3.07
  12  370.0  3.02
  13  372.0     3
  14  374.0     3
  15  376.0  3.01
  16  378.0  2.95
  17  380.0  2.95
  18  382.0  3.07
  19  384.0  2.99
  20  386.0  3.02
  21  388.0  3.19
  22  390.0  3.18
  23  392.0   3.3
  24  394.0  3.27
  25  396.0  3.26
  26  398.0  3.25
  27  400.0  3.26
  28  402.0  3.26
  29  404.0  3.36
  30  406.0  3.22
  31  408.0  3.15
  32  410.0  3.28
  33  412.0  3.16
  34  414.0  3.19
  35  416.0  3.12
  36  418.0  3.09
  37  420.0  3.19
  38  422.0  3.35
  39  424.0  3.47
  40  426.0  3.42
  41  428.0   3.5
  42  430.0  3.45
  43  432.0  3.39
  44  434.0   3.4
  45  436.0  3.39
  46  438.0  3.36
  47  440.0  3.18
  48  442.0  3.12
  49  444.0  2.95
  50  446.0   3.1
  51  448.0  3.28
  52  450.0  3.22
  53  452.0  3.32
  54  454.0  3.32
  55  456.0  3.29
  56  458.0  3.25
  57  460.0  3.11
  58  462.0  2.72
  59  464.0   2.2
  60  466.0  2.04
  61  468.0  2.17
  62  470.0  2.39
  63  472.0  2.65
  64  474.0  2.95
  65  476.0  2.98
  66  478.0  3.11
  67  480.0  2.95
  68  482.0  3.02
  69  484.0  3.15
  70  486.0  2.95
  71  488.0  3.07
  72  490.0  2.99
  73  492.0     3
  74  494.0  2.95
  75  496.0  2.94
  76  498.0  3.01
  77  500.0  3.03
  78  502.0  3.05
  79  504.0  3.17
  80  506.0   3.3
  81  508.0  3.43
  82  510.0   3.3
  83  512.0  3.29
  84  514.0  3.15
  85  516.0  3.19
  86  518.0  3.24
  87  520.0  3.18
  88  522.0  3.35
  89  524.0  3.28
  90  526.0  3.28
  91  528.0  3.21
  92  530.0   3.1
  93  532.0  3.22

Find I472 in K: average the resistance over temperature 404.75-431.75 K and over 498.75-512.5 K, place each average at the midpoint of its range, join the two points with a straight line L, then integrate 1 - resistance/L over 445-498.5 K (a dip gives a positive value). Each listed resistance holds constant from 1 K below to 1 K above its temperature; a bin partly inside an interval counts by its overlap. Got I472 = 5.2 K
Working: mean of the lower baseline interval 3.28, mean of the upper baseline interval 3.22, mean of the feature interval 2.93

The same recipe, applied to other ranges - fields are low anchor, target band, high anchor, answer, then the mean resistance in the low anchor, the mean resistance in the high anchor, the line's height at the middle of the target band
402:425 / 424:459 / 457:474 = -5.0 K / 3.24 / 2.59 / 2.89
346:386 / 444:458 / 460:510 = -1.3 K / 3.1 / 2.9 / 2.95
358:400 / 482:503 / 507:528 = 1.5 K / 3.12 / 3.27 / 3.24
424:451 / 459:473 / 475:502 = 3.0 K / 3.3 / 3.01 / 3.14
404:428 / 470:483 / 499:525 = 1.4 K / 3.26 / 3.23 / 3.24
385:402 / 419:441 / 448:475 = -2.6 K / 3.22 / 2.83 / 3.01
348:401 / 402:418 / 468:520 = -0.5 K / 3.14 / 3.04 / 3.11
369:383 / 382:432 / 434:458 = -2.3 K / 3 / 3.24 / 3.11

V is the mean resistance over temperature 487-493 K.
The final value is 3.02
